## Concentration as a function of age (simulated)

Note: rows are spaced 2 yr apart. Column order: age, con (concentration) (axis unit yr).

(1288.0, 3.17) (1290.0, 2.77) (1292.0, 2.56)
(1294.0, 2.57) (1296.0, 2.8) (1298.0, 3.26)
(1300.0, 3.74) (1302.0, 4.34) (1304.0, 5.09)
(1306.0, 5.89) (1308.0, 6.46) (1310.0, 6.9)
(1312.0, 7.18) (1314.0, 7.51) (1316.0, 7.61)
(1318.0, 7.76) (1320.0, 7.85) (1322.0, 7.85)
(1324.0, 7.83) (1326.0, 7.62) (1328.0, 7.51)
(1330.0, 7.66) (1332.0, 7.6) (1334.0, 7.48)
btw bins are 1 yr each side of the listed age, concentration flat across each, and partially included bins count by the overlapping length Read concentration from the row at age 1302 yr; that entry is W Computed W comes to 4.34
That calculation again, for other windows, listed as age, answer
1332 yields 7.6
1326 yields 7.62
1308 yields 6.46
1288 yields 3.17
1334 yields 7.48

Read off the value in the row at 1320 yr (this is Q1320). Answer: 7.85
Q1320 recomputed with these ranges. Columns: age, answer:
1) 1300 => 3.74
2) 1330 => 7.66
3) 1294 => 2.57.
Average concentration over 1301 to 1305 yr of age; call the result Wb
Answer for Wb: 4.71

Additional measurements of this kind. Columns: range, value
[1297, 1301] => 3.5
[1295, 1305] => 3.85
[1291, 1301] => 2.99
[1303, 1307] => 5.49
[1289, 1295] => 2.63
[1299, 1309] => 5.1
